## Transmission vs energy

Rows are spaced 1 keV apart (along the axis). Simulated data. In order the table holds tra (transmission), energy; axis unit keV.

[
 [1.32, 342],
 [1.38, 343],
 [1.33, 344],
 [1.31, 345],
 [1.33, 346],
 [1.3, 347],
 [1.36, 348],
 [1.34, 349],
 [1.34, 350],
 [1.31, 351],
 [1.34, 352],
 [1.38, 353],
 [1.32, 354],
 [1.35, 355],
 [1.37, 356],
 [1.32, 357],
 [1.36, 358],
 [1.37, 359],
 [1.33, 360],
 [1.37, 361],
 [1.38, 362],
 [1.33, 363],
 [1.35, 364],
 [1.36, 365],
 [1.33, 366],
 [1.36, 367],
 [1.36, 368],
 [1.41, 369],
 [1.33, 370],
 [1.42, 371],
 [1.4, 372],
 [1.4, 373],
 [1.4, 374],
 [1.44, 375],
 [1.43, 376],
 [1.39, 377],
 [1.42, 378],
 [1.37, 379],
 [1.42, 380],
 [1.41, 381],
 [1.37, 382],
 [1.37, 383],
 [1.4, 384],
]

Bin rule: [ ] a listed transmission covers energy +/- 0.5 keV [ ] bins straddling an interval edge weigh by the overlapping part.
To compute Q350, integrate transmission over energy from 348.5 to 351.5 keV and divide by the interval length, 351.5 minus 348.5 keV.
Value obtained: 1.33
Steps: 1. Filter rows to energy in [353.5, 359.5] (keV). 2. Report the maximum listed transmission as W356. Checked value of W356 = 1.37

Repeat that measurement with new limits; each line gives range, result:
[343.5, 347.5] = 1.33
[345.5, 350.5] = 1.36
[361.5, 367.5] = 1.38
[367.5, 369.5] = 1.41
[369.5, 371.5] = 1.42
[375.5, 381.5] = 1.43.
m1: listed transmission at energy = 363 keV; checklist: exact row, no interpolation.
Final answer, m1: 1.33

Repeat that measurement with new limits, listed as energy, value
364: 1.35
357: 1.32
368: 1.36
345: 1.31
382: 1.37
